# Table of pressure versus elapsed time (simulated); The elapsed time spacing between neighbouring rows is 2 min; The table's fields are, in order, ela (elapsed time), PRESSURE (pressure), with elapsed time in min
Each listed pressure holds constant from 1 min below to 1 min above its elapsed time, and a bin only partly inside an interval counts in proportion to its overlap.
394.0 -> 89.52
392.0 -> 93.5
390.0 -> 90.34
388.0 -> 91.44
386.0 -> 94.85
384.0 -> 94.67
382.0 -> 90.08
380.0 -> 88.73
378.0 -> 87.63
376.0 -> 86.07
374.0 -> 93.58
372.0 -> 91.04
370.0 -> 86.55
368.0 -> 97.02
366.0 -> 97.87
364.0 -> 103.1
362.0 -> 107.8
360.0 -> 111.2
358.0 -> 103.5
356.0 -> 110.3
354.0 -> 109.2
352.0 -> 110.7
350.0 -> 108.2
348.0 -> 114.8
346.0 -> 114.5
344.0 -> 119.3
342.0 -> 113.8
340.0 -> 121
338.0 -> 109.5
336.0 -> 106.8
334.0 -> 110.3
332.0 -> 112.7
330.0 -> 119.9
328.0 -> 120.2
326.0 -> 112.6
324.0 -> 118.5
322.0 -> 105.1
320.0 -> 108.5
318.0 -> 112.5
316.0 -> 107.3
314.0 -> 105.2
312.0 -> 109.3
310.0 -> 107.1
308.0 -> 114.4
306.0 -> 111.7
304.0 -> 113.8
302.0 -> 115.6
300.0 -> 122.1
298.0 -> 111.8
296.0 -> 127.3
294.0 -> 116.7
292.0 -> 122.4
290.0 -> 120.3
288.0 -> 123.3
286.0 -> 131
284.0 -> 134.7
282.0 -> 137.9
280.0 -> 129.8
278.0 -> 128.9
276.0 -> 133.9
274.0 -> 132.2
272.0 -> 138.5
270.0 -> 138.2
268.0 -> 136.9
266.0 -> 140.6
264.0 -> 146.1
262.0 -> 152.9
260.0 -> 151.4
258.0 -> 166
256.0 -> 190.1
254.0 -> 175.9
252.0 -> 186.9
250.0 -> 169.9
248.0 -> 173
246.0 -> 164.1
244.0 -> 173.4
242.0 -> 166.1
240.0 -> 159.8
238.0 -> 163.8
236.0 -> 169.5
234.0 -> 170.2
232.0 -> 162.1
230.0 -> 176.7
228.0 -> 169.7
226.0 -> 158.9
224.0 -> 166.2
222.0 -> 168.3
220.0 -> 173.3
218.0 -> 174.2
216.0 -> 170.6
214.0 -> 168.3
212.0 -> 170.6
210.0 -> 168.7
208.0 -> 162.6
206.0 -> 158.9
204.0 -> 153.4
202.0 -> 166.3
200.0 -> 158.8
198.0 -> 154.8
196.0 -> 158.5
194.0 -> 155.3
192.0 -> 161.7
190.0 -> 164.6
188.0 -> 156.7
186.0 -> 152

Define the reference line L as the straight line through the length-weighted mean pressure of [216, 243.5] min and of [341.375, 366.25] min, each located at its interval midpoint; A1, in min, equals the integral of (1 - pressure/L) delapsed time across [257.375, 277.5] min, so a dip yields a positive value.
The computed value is 1.0 min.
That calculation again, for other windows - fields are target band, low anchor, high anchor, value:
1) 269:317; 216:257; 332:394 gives 6.1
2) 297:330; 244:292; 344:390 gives 3.5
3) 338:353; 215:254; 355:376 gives -0.6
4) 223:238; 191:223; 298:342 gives -1.4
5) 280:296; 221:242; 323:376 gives 1.4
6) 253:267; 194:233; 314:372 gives -1.5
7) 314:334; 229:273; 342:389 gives 1.7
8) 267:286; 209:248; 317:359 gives 1.2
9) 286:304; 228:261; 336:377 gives 2.6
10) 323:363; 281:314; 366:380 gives -4.2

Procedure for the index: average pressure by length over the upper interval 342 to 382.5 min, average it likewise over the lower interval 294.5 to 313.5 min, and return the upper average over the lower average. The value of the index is 0.89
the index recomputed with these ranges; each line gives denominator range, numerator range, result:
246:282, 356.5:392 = 0.62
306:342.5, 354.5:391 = 0.86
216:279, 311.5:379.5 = 0.67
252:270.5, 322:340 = 0.72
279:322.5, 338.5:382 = 0.88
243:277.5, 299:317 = 0.71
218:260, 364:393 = 0.54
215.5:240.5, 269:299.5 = 0.76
